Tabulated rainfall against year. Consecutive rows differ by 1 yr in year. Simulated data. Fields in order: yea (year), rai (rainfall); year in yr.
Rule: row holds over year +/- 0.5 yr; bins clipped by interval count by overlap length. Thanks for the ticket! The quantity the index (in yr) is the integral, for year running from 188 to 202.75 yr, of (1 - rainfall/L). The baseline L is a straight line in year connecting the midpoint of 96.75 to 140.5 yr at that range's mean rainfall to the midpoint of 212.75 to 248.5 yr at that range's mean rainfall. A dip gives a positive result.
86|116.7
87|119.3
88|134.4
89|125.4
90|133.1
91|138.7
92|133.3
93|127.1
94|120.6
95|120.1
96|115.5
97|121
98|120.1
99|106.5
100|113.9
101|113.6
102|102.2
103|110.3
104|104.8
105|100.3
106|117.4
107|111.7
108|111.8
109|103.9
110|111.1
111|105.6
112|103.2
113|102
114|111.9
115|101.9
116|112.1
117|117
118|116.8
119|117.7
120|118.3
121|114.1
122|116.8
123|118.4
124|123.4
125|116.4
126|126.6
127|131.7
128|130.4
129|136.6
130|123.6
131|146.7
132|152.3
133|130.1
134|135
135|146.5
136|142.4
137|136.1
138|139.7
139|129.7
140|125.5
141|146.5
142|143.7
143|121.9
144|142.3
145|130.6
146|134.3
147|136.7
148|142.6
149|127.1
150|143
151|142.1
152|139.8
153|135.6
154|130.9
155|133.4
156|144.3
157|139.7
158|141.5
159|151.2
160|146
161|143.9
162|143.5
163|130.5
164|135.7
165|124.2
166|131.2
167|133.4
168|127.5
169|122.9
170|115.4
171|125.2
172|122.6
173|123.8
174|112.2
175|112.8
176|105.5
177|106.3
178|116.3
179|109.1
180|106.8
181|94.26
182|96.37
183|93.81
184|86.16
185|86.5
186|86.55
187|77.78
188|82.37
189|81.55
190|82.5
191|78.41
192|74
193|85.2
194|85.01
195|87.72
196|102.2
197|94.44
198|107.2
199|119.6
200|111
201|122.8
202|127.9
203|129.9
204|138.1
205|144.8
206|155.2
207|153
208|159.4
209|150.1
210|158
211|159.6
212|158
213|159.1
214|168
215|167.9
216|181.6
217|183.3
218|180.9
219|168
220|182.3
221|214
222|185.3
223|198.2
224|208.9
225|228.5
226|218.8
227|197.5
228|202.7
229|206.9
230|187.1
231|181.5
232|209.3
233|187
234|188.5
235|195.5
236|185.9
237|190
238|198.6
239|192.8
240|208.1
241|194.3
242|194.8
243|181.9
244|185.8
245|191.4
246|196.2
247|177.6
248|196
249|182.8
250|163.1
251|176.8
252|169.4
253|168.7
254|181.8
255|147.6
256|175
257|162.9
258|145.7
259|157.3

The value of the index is 6.3 yr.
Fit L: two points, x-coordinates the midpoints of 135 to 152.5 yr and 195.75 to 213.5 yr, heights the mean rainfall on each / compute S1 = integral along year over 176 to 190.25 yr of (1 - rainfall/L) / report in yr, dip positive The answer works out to 4.5 yr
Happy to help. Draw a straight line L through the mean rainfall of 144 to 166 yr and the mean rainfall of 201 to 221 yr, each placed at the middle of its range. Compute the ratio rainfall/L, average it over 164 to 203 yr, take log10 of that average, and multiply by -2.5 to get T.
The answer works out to 0.38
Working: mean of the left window 138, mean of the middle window 105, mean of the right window 160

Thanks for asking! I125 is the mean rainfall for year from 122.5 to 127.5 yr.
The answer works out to 123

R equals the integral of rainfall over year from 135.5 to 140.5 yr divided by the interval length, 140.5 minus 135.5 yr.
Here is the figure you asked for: 135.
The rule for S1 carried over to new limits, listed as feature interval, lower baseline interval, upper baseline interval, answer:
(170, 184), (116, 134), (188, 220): 2.2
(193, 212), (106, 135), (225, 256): 4.5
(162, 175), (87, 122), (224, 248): 2.4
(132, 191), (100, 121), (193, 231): 4.1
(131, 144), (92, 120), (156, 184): -2.3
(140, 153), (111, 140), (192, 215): -1.1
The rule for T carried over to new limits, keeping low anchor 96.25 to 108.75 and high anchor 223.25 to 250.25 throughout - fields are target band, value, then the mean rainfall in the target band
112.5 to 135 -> 0.01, 123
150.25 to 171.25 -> 0.09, 135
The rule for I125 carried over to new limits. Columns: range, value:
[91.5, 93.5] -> 130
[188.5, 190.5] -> 82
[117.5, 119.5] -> 117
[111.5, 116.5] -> 106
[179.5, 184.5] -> 95.5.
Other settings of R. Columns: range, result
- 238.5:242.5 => 198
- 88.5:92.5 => 133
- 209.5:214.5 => 161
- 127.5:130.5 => 130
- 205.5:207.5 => 154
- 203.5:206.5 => 146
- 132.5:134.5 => 133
